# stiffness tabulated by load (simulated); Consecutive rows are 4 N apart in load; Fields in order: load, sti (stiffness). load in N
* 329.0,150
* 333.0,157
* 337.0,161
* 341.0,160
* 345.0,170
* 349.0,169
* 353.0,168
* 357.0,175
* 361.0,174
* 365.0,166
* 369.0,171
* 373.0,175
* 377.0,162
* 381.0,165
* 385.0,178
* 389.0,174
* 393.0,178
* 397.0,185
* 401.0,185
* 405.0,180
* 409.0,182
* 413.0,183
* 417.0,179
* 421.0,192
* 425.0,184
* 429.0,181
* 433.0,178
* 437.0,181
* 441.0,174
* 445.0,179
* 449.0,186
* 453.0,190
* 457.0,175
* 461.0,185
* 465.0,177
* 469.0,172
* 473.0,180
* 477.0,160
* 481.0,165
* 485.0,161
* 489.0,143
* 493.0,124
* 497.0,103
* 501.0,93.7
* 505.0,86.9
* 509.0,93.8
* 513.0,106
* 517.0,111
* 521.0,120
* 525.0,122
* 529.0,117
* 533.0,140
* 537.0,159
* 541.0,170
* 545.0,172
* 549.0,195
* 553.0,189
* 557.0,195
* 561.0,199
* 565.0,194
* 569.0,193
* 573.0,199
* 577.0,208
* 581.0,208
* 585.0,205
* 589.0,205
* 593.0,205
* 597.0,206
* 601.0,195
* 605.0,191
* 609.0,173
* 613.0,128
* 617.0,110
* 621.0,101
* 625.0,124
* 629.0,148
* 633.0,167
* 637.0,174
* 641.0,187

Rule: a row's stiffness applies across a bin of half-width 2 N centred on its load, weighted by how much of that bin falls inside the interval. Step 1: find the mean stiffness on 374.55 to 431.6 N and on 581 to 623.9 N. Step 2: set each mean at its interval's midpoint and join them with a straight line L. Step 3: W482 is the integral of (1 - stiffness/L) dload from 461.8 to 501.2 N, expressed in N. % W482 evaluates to 5.6 N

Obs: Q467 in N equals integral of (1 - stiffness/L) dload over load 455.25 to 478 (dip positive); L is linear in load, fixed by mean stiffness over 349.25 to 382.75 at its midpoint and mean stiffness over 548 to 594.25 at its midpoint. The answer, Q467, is 1.1 N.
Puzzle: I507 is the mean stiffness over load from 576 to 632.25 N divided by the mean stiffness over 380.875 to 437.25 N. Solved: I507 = 0.9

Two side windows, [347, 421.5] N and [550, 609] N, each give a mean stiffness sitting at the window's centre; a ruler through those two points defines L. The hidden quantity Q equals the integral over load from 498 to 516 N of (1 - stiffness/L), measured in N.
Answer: 8.86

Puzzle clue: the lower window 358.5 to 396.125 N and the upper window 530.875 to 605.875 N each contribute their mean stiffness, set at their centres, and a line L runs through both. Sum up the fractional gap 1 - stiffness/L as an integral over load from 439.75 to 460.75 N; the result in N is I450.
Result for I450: -0.3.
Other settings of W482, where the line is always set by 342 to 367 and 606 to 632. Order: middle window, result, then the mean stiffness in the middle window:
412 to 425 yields -1.9 N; 185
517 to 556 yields -2.0 N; 153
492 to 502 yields 2.9 N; 107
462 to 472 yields -1.4 N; 176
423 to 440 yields -2.2 N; 181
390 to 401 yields -1.1 N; 181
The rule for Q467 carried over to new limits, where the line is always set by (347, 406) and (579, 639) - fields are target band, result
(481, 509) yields 8.4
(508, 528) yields 6.9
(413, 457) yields -2.4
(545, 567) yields -2.9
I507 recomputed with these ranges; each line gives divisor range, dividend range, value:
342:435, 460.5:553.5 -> 0.81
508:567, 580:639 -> 1.10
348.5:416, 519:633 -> 0.97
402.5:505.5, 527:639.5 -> 1.05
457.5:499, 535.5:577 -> 1.19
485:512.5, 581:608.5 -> 1.80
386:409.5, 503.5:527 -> 0.59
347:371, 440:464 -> 1.07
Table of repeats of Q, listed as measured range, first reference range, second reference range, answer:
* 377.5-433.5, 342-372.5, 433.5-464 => -1.2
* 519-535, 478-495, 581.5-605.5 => 4.2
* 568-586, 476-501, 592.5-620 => -4.7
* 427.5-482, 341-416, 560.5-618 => 0.6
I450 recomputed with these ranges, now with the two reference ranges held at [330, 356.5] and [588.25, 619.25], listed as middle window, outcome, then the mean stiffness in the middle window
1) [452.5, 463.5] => -0.9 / 182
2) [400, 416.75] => -1.5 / 182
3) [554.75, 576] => -2.8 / 196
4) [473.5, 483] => 0.3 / 165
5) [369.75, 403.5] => -1.9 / 175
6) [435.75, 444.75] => -0.5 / 178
